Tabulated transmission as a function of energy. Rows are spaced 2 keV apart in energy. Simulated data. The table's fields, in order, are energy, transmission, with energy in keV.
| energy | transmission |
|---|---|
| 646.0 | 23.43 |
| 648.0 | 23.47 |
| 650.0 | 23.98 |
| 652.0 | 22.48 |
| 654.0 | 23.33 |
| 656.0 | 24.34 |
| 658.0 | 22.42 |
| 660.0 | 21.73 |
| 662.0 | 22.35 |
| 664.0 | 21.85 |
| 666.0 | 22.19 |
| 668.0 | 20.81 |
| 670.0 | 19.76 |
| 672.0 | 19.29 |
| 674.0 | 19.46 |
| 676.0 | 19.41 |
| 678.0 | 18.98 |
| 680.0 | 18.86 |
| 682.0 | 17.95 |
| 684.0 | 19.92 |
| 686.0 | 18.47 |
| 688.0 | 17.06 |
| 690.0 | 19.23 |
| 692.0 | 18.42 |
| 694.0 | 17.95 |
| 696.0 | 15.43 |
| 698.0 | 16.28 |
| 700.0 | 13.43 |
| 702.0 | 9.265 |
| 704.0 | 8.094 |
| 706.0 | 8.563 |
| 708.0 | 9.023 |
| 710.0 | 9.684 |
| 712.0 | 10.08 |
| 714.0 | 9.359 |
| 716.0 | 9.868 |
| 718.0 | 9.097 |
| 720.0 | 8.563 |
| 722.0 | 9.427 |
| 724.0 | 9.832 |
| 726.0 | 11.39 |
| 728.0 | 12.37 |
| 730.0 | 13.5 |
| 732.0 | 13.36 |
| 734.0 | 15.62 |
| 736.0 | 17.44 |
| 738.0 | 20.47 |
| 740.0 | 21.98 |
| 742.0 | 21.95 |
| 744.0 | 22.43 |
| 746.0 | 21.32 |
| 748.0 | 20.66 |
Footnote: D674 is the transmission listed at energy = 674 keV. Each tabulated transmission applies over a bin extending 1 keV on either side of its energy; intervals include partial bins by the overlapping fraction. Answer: 19.46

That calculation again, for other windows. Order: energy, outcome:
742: 21.95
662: 22.35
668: 20.81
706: 8.563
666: 22.19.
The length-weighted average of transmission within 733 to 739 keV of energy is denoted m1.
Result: 17.8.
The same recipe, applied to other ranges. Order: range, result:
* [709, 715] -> 9.71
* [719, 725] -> 9.27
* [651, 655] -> 22.9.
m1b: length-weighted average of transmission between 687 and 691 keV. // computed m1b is 18.1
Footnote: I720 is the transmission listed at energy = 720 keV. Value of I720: 8.563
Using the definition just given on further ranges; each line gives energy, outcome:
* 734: 15.62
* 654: 23.33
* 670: 19.76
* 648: 23.47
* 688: 17.06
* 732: 13.36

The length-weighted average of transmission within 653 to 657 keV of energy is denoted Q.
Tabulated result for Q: 23.8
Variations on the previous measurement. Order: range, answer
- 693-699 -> 16.6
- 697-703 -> 13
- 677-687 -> 18.8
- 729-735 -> 14.2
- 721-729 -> 10.8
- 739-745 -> 22.1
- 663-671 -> 21.2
